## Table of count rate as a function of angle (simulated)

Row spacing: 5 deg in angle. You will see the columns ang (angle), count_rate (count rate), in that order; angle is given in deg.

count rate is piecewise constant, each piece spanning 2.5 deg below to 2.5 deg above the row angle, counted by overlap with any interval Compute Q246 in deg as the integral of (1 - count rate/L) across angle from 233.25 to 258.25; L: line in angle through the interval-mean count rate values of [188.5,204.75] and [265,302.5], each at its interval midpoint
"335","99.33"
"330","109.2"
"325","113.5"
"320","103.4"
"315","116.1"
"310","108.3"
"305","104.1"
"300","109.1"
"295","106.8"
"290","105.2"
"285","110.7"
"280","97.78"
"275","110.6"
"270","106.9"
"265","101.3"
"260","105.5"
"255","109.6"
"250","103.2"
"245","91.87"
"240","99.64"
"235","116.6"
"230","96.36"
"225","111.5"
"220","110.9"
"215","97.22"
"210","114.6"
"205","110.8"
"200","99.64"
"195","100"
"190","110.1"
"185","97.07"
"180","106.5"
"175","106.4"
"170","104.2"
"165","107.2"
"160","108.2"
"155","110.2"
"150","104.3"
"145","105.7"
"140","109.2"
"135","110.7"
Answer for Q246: 0.3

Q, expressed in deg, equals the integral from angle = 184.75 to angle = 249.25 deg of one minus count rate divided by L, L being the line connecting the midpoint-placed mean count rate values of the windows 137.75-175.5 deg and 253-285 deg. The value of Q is 1.0 deg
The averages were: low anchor 107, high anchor 106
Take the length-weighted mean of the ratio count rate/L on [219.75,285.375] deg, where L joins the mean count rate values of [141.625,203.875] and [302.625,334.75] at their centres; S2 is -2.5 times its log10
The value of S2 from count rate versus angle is 0.02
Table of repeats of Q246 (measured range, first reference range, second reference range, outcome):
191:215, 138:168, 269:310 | 0.3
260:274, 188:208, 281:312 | 0.2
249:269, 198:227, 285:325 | 0.5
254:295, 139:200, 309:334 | 0.9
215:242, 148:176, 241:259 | -0.9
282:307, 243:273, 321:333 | -0.1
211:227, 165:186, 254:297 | -0.3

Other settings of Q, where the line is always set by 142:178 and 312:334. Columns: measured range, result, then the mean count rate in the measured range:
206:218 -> 0.10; 107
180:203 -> 1.03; 102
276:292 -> 0.57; 105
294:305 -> 0.21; 107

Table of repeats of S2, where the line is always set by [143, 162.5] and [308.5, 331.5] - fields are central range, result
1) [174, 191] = 0.033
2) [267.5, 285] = 0.035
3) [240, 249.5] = 0.133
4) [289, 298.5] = 0.033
